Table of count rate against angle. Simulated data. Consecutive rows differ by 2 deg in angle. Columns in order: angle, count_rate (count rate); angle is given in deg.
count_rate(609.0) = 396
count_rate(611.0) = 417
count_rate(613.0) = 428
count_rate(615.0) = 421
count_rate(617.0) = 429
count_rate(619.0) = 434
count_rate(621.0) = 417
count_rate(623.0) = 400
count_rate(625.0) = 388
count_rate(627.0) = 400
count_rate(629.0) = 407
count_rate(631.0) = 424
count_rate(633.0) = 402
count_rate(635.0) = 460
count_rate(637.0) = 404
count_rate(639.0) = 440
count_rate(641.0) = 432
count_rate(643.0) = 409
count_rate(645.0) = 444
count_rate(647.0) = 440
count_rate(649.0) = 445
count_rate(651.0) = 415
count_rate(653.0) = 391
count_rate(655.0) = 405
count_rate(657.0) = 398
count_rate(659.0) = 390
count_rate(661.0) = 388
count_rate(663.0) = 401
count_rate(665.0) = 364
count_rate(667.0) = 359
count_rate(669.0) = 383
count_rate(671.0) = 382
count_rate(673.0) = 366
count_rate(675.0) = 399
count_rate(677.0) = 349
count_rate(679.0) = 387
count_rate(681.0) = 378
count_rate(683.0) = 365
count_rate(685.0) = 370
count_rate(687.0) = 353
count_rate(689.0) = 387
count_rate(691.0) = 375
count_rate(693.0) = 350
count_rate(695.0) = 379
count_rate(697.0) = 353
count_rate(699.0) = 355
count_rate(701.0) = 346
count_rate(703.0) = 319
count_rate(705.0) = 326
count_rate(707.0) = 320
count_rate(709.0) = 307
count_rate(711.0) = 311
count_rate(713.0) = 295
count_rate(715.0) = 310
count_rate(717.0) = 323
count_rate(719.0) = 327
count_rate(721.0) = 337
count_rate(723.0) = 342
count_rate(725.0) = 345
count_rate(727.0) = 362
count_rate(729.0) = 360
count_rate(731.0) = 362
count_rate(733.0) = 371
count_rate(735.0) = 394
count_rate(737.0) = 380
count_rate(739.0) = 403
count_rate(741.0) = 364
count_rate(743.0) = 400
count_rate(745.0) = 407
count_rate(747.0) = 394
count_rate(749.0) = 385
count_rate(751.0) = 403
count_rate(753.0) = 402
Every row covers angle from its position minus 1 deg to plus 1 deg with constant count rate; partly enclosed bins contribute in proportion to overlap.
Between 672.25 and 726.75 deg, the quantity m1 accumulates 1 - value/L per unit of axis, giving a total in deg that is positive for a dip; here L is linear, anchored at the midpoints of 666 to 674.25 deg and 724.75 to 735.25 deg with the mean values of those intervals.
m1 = 3.3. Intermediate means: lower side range 373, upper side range 365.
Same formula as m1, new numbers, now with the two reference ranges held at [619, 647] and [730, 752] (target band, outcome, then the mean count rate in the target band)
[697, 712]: 2.6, 328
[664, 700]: 3.1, 370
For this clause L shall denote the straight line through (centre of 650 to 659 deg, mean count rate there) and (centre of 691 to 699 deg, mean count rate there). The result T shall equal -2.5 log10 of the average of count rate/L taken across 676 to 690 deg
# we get 0.01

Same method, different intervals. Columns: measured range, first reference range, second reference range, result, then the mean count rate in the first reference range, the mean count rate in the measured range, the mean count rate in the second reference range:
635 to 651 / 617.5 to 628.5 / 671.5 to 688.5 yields -0.09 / 409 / 431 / 372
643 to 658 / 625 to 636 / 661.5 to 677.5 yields -0.06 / 416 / 419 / 377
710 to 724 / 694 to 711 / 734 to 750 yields 0.12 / 337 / 321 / 391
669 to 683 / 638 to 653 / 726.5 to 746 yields 0.10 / 429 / 376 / 381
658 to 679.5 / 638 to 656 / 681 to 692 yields 0.05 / 425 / 379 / 371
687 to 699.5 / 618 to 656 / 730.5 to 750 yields 0.10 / 419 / 366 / 387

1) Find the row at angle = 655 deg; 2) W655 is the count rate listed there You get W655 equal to 405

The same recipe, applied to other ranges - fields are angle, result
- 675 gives 399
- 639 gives 440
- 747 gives 394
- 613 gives 428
